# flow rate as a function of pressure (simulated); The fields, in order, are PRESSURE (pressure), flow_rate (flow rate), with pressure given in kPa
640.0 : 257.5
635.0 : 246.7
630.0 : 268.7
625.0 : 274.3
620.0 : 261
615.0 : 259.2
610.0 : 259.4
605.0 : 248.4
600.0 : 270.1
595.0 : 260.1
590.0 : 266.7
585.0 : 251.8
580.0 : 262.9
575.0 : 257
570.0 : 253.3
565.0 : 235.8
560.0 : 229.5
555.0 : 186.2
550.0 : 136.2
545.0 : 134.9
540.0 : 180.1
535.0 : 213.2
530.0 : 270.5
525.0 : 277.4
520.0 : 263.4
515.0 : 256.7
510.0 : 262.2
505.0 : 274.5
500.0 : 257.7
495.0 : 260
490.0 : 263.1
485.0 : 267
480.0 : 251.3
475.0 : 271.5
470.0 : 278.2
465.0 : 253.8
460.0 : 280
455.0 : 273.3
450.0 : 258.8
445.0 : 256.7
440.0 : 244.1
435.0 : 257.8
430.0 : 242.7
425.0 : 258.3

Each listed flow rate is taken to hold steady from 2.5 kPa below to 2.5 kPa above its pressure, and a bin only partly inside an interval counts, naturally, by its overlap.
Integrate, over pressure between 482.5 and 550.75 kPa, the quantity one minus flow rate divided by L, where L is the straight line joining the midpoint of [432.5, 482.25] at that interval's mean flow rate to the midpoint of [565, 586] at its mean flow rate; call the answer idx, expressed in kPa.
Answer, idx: 5.03 kPa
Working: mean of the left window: 263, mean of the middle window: 240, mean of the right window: 254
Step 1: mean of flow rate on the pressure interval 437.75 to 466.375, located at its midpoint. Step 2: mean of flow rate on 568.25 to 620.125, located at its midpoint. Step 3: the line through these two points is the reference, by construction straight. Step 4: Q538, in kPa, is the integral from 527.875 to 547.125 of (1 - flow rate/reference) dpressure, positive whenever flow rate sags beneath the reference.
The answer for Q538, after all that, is 4.5 kPa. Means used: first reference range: 262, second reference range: 259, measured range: 200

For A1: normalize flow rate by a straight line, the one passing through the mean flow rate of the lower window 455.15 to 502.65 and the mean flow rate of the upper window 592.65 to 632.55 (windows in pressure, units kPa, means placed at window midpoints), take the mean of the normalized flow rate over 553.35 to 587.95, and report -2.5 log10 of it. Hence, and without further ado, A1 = 0.10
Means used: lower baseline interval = 265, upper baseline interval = 263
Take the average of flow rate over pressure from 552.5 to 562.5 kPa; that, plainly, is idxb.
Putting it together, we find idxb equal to 208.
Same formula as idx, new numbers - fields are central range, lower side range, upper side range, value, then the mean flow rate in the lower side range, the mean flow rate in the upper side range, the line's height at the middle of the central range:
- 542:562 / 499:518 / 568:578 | 6.78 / 263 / 256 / 258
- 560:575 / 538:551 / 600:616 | -4.32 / 151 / 258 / 190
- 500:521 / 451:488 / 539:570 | -3.08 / 267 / 190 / 230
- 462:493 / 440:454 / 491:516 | -0.52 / 257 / 263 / 260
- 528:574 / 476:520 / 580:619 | 9.77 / 262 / 260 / 261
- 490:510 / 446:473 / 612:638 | 0.22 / 268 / 262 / 267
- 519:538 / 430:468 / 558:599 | 0.16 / 260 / 253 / 256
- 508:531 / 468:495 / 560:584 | -0.62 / 265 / 250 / 259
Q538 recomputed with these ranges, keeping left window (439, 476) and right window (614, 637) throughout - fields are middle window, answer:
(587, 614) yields 0.2 kPa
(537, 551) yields 5.8 kPa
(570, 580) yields 0.2 kPa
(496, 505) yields 0.1 kPa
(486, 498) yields 0.1 kPa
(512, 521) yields 0.2 kPa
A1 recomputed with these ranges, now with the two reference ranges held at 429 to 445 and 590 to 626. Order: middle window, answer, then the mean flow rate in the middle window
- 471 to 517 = -0.04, 263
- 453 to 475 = -0.08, 271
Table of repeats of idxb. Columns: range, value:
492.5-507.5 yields 264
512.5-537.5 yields 256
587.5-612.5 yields 261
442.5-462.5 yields 267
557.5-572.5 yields 240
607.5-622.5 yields 260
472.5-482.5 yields 261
